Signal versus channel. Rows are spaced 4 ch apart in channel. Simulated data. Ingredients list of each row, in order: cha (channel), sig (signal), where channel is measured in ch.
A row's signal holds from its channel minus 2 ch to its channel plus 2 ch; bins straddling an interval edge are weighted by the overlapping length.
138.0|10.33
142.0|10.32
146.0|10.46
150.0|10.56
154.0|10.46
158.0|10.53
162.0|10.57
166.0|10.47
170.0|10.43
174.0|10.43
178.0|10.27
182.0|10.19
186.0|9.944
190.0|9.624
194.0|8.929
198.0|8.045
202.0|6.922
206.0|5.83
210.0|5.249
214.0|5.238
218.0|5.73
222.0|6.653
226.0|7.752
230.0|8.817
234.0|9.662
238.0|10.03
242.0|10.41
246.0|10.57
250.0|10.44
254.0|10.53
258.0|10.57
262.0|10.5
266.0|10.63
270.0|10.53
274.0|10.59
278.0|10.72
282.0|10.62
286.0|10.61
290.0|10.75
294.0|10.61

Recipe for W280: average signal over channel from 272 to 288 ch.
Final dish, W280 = 10.6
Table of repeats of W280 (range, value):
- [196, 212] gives 6.51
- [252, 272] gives 10.6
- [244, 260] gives 10.5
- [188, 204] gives 8.38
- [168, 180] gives 10.4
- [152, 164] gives 10.5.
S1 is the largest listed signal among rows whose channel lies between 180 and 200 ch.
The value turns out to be 10.19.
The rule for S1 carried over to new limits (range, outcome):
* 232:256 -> 10.57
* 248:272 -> 10.63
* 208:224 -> 6.653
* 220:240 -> 10.03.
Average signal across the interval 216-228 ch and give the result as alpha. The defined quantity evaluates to 6.71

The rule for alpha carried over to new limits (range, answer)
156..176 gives 10.5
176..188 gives 10.1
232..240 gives 9.85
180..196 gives 9.67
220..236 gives 8.22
